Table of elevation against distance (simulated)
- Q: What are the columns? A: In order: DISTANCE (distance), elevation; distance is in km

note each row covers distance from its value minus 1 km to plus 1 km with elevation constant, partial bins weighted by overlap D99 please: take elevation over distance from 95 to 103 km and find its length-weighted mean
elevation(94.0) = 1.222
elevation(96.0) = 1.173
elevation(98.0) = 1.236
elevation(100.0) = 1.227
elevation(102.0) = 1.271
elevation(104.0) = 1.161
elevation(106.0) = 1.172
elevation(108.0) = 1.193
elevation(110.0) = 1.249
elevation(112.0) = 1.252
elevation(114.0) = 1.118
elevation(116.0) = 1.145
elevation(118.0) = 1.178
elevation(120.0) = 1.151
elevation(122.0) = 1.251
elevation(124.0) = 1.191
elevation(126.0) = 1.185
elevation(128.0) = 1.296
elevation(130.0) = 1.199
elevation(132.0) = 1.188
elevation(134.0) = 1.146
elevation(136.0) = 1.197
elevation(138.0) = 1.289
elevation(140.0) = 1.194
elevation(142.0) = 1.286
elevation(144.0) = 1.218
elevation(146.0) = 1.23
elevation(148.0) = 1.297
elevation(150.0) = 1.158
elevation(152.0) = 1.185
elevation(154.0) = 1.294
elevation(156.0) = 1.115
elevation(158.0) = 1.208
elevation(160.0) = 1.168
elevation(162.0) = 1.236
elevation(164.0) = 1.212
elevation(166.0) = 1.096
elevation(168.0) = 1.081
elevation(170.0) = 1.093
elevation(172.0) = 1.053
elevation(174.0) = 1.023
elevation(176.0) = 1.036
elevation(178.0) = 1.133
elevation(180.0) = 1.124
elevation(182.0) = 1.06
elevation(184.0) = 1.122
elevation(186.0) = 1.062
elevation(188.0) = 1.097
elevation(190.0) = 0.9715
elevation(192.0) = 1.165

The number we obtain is 1.23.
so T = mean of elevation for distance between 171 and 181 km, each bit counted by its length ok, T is 1.07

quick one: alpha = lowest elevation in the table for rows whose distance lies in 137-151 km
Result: 1.158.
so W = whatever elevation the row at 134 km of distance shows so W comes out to 1.146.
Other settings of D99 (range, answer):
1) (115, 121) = 1.16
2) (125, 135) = 1.2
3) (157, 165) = 1.21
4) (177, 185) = 1.11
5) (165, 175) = 1.07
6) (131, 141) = 1.2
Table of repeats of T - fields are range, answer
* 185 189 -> 1.08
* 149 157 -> 1.19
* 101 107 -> 1.2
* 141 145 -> 1.25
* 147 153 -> 1.21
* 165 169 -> 1.09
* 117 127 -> 1.19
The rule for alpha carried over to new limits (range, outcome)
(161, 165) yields 1.212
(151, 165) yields 1.115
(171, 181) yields 1.023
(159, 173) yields 1.053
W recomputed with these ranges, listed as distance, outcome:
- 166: 1.096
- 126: 1.185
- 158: 1.208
